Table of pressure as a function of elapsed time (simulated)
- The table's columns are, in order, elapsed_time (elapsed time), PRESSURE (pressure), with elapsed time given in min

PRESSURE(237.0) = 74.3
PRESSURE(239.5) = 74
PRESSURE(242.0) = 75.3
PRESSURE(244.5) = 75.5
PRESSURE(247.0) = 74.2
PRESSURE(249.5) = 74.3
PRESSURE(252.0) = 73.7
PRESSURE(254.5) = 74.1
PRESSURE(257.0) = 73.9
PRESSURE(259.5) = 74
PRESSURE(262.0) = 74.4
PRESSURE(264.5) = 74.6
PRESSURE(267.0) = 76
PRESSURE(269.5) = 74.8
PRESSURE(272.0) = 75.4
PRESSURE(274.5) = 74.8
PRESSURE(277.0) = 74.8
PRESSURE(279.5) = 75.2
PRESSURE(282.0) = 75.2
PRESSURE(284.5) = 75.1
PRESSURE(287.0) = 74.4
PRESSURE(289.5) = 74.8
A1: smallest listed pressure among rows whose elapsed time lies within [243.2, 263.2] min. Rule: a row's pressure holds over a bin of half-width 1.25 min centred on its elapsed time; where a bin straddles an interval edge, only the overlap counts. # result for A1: 73.7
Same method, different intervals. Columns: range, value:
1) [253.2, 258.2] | 73.9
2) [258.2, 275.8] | 74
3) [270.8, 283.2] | 74.8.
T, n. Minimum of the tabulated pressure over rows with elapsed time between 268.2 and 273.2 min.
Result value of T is 74.8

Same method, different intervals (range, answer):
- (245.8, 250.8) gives 74.2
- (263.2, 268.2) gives 74.6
